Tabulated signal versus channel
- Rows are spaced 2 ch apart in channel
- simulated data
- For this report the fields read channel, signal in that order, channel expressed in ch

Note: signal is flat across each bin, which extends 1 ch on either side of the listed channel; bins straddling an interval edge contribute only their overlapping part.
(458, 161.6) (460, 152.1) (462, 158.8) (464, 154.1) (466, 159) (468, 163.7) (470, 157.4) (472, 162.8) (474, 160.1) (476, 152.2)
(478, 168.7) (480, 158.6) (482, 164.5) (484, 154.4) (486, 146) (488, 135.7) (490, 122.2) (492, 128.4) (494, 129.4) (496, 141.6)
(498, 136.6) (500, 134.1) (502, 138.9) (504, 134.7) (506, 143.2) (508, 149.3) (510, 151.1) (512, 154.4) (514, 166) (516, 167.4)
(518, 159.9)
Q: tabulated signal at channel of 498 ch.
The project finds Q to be 136.6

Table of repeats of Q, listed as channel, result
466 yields 159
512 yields 154.4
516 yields 167.4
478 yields 168.7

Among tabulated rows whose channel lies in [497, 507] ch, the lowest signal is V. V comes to 134.1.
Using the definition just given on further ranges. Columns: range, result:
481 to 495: 122.2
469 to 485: 152.2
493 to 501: 129.4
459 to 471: 152.1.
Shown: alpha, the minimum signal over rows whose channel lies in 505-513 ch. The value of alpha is 143.2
